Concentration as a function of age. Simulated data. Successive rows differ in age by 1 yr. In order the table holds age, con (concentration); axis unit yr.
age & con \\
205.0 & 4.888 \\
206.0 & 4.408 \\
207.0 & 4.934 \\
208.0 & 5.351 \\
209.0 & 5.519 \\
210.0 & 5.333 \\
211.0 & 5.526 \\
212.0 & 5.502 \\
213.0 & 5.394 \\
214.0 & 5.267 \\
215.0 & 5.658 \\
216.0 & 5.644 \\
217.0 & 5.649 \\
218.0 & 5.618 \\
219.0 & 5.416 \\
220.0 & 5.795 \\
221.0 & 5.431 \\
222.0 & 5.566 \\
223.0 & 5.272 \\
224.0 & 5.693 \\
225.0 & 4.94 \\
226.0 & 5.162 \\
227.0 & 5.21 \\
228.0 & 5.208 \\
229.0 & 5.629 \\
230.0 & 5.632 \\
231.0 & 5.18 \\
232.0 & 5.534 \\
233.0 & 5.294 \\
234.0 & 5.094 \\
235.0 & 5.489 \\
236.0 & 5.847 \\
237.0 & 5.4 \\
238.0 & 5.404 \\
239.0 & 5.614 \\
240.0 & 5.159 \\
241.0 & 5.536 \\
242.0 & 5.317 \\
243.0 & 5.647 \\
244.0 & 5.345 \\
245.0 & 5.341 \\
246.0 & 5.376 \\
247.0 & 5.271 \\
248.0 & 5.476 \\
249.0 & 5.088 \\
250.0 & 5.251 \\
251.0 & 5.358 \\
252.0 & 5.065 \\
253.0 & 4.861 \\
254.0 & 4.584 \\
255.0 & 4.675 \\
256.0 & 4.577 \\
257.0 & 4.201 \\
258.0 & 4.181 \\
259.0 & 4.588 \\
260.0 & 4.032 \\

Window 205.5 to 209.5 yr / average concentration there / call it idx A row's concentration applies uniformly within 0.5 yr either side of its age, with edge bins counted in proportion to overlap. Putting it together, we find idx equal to 5.05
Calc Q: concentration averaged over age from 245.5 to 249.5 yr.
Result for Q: 5.3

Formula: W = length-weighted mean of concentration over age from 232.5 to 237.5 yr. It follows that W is 5.42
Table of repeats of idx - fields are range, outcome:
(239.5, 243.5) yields 5.41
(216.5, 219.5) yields 5.56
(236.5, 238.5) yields 5.4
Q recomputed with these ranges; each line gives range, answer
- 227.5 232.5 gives 5.44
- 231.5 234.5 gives 5.31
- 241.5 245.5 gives 5.41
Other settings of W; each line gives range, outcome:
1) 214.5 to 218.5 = 5.64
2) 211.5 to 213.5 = 5.45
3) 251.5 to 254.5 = 4.84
